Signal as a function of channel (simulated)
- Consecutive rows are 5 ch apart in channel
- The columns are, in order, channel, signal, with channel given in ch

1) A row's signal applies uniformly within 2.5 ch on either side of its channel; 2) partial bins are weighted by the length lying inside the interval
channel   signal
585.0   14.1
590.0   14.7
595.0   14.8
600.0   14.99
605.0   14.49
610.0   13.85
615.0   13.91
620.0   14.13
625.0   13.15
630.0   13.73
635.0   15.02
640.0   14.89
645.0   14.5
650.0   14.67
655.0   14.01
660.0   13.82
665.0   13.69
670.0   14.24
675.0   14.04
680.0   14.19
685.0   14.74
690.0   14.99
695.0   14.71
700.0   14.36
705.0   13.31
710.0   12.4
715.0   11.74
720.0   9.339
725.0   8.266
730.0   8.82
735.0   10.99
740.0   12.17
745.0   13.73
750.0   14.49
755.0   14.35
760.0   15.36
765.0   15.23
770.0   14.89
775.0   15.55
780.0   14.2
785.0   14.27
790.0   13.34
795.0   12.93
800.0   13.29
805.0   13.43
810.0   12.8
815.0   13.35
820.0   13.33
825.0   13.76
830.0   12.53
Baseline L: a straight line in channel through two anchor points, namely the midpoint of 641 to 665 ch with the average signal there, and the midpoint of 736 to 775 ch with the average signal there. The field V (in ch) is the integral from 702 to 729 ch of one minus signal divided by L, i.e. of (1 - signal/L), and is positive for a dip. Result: 6.26 ch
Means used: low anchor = 14.2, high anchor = 14.3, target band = 11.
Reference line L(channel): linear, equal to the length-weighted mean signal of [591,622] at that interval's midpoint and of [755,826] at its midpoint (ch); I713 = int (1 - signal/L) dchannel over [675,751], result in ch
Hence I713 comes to 8.6 ch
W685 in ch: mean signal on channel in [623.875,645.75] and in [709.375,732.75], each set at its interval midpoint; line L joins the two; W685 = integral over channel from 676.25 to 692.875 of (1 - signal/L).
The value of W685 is -4.0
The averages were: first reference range 14.3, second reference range 9.94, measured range 14.6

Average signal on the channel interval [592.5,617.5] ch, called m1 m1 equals 14.4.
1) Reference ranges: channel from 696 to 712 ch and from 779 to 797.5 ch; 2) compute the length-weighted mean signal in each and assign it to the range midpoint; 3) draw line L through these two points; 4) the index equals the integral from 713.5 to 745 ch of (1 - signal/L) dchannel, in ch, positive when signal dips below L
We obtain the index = 7.21 ch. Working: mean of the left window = 13.5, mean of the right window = 13.6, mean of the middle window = 10.5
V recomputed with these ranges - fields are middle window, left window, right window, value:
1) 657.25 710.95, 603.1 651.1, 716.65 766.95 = -3.51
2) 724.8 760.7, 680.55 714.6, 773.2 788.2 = 4.83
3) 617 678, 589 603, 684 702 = 2.52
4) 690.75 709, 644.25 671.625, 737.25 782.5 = 0.23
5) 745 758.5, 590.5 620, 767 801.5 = -0.19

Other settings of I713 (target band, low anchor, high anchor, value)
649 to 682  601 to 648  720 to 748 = -3.0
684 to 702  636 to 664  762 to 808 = -0.5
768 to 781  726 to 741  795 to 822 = -3.4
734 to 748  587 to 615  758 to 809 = 1.7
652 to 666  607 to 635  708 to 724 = -1.3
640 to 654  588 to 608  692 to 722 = -0.8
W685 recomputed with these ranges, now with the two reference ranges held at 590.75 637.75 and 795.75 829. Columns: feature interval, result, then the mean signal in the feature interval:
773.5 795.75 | -1.1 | 14.1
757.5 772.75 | -1.9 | 15.2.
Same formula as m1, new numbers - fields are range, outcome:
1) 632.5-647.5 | 14.8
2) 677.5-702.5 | 14.6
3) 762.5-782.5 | 15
